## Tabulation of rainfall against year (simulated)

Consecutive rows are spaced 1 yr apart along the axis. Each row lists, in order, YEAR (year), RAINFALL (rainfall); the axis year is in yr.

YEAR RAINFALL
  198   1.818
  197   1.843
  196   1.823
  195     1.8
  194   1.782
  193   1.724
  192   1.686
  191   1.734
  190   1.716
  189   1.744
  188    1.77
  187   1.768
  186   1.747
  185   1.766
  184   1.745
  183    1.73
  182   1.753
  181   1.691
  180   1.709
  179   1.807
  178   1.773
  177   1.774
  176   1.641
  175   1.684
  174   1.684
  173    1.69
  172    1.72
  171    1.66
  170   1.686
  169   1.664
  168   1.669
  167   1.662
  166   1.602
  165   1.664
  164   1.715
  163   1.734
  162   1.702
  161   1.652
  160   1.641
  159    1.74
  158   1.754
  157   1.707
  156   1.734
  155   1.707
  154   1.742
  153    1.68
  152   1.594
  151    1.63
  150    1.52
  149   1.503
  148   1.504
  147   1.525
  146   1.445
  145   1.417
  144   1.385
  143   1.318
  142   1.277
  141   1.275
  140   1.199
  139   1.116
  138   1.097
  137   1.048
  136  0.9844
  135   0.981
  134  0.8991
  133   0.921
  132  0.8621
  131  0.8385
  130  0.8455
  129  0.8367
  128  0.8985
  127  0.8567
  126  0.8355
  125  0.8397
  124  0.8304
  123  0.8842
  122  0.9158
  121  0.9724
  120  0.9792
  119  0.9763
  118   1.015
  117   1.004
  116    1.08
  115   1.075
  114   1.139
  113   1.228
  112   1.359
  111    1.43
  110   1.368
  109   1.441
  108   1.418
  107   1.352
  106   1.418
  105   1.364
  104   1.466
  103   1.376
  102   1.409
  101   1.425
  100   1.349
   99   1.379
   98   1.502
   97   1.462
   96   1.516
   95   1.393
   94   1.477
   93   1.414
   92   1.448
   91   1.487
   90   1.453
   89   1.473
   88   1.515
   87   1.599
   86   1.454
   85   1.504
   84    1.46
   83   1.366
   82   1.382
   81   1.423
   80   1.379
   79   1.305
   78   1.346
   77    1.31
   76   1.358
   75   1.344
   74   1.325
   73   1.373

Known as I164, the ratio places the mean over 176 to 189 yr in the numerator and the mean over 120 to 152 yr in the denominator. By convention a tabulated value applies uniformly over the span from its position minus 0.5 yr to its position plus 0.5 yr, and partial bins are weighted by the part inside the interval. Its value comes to 1.56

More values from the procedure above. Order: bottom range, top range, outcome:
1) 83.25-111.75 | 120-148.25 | 0.74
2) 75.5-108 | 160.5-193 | 1.20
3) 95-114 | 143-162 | 1.15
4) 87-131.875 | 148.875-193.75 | 1.39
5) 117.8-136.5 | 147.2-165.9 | 1.84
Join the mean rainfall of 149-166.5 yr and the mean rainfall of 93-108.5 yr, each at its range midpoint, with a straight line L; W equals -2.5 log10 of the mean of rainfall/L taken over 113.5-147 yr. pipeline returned 0.44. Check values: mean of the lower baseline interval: 1.42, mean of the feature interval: 1.04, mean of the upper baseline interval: 1.67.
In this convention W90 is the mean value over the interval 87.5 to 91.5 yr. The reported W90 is 1.48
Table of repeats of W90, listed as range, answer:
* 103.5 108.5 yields 1.4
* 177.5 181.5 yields 1.74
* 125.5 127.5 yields 0.846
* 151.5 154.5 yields 1.67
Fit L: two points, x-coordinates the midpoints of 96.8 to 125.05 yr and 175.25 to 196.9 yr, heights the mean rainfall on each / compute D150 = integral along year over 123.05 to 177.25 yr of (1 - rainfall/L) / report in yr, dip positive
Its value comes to 4.4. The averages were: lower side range 1.23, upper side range 1.75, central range 1.39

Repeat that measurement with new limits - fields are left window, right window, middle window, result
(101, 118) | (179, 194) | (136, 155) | 1.38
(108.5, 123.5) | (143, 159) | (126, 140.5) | 4.32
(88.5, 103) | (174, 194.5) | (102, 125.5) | 5.02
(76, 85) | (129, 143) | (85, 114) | -3.81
